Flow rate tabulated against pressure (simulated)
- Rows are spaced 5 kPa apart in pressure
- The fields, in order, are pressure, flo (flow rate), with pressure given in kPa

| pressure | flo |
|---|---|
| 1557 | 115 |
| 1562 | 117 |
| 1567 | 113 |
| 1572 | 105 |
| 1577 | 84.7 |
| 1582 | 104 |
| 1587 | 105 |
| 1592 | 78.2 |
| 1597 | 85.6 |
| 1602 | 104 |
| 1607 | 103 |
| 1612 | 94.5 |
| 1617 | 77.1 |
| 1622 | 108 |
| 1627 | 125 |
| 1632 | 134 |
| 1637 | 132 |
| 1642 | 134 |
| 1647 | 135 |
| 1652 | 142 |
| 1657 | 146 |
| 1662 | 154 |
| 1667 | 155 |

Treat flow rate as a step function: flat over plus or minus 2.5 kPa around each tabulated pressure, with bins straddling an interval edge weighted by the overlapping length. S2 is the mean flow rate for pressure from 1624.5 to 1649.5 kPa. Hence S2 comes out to 132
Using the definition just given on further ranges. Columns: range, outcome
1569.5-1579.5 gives 94.8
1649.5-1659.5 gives 144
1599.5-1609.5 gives 104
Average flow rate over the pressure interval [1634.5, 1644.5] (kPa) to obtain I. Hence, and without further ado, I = 133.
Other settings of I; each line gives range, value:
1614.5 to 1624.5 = 92.5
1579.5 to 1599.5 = 93.2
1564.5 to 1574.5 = 109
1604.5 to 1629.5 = 102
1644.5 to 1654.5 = 138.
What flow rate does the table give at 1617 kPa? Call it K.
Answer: 77.1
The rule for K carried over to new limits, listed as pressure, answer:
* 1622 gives 108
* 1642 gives 134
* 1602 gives 104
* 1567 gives 113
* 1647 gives 135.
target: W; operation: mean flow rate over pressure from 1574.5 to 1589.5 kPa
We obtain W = 97.9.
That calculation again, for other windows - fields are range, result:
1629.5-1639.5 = 133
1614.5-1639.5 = 115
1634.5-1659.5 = 138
